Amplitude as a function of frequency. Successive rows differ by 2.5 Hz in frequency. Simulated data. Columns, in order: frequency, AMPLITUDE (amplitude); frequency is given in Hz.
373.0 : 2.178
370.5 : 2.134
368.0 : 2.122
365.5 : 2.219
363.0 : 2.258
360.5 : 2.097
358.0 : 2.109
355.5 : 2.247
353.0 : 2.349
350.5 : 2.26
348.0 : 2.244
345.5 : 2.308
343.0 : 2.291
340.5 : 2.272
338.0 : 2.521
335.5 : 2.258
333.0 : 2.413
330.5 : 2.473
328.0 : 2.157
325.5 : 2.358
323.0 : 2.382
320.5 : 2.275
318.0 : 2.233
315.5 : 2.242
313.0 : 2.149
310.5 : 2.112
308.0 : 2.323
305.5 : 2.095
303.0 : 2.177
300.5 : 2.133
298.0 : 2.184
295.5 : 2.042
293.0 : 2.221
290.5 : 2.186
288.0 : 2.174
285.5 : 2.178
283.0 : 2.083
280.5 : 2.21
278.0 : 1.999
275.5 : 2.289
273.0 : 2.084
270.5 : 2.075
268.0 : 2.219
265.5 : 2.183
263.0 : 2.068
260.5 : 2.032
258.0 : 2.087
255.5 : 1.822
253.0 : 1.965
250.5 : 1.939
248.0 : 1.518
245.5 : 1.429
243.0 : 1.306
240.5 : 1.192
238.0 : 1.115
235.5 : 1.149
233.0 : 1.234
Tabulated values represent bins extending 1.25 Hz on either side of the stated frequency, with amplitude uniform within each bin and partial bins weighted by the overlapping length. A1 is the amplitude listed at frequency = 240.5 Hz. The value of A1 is 1.192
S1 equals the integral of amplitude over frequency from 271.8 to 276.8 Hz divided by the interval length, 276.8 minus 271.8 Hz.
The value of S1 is 2.19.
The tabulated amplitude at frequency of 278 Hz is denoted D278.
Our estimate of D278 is 1.999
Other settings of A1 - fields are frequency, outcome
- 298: 2.184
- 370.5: 2.134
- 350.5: 2.26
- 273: 2.084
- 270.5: 2.075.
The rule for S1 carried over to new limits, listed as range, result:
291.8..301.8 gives 2.14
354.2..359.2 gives 2.18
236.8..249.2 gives 1.31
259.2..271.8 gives 2.12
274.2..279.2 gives 2.14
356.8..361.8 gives 2.1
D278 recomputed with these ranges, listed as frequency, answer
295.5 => 2.042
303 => 2.177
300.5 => 2.133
